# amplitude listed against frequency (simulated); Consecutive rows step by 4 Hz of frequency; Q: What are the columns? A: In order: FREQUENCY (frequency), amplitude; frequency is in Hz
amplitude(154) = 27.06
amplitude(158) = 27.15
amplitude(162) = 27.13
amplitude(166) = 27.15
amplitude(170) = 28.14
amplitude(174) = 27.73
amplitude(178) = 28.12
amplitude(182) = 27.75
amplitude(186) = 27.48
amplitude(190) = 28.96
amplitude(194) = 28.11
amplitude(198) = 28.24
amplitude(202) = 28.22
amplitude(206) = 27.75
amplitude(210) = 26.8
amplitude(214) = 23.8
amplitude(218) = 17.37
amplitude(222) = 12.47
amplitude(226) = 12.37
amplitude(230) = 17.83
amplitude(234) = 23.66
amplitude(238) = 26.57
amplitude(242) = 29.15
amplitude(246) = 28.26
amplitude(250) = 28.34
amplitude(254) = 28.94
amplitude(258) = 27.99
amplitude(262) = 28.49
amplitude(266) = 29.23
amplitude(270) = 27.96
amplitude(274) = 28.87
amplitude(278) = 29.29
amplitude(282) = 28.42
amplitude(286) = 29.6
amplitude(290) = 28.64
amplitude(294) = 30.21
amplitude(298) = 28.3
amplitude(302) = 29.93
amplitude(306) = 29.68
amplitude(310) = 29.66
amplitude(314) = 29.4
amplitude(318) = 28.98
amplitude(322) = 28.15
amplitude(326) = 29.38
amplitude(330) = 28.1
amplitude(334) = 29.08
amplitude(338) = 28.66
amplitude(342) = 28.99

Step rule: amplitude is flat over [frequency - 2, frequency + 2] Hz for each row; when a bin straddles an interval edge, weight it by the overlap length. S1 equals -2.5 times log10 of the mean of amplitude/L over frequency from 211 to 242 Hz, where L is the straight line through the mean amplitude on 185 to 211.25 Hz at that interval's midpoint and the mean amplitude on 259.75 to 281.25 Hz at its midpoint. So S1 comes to 0.374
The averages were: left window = 28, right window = 28.7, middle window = 20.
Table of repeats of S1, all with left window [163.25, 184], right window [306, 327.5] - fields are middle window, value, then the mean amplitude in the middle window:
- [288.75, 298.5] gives -0.01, 29.2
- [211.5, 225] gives 0.50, 17.8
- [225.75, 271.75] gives 0.09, 26.2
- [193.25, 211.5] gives 0.01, 27.8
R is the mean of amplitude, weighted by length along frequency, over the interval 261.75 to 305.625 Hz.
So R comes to 29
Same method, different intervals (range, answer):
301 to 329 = 29.2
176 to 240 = 24.1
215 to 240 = 18.6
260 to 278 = 28.7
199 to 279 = 25.2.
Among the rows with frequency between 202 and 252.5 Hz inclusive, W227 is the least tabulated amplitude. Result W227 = 12.37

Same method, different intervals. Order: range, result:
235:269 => 26.57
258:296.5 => 27.96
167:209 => 27.48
